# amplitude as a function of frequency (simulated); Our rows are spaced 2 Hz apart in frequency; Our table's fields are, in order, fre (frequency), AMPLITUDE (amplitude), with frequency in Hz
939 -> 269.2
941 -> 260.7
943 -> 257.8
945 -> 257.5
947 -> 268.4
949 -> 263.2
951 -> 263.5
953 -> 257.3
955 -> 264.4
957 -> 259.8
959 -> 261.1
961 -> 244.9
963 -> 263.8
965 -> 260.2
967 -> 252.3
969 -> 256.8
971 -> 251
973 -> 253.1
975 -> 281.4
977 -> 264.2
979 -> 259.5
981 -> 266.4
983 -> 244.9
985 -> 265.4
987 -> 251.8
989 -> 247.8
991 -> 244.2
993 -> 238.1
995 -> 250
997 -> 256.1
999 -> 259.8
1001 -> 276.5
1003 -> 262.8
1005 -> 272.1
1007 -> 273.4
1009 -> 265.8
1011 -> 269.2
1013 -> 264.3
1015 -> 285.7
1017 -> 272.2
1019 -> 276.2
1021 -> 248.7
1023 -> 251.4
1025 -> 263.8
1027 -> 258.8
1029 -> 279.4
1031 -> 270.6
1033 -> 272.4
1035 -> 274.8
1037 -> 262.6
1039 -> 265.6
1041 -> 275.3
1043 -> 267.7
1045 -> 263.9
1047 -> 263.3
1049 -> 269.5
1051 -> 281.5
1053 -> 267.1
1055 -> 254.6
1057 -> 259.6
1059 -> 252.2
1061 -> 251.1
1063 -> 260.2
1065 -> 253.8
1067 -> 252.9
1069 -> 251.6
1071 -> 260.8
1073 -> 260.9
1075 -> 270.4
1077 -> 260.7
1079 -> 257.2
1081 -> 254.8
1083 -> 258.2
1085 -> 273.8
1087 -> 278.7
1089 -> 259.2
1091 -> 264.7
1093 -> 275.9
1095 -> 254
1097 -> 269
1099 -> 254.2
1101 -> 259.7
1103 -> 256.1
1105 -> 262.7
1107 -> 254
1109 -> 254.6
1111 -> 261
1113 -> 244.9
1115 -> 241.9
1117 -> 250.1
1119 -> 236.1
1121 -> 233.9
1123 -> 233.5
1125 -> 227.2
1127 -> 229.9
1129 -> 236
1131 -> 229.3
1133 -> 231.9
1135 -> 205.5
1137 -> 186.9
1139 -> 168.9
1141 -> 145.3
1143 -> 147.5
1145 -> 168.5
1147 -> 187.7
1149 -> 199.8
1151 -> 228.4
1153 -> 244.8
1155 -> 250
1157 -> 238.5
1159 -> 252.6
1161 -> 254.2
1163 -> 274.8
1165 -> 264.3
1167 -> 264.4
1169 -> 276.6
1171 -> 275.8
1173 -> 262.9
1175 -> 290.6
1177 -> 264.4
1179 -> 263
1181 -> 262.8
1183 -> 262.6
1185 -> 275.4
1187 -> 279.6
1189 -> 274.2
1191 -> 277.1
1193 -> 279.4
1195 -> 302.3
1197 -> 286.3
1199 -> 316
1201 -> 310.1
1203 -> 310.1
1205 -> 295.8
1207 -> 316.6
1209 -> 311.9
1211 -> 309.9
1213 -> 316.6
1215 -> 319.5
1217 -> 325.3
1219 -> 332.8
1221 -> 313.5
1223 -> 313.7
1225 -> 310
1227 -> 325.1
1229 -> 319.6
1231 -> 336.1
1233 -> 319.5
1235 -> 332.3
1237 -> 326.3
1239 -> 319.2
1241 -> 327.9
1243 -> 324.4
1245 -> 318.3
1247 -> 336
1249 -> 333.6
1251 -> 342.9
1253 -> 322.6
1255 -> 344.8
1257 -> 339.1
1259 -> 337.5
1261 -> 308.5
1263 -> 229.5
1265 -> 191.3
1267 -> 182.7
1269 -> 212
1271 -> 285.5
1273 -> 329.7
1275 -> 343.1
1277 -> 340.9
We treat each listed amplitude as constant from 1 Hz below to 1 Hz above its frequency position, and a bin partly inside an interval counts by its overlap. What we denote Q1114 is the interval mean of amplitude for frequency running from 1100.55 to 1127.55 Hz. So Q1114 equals 246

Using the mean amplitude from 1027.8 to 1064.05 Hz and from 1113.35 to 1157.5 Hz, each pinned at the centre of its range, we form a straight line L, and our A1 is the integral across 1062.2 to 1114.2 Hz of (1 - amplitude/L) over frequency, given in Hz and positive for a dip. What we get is -4.0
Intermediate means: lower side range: 266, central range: 260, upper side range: 215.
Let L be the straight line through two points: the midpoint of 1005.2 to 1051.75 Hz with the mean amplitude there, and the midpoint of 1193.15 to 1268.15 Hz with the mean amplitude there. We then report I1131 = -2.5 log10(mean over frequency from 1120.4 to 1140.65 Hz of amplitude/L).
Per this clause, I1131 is 0.32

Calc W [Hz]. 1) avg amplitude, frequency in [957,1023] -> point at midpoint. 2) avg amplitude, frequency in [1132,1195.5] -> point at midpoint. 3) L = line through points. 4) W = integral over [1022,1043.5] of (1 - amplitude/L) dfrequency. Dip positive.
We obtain -1.0 Hz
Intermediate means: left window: 260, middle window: 267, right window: 242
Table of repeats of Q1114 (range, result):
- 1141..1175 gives 236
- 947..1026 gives 261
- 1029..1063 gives 266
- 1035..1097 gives 263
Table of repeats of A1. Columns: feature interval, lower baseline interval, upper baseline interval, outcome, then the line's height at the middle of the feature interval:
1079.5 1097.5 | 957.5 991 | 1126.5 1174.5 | -2.1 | 237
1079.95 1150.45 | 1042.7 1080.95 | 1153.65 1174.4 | 7.3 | 261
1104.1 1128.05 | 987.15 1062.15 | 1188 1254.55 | 3.6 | 288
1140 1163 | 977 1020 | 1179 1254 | 6.4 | 296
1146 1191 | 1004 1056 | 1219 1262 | 7.3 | 306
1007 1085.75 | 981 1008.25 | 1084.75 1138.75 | -3.8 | 252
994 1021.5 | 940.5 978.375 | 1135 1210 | -0.8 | 259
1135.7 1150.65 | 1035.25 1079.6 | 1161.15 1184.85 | 5.1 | 267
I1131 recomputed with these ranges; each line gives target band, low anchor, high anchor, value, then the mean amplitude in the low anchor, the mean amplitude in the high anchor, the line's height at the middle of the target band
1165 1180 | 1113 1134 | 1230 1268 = -0.03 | 235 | 309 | 264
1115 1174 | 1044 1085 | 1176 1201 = 0.20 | 261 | 280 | 273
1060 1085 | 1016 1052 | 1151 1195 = 0.04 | 268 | 266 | 267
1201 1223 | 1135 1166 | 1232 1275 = -0.18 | 214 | 304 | 268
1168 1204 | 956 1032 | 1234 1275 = 0.04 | 261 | 303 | 292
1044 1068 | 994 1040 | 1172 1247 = 0.05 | 267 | 304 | 274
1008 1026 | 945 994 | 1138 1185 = -0.06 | 258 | 238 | 253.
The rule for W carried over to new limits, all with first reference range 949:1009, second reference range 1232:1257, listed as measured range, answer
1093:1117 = 3.0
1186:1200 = 1.2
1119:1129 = 2.2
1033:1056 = 0.7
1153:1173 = 3.1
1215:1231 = 0.1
